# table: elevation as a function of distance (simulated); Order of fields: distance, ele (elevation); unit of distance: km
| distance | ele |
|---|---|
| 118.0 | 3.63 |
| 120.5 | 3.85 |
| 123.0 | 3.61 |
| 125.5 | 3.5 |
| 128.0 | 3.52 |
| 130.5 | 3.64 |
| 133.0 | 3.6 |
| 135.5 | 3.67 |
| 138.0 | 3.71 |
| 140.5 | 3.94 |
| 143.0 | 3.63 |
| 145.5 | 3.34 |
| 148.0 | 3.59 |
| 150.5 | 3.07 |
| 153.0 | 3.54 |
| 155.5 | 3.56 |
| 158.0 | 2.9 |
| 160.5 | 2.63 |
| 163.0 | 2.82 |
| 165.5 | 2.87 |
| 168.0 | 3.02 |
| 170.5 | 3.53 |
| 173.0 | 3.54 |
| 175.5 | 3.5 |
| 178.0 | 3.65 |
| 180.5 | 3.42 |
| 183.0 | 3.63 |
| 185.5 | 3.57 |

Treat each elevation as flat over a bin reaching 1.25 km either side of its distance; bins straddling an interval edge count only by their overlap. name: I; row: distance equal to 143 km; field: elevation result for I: 3.63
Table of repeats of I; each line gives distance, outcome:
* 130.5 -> 3.64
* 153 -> 3.54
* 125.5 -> 3.5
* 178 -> 3.65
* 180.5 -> 3.42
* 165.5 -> 2.87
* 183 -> 3.63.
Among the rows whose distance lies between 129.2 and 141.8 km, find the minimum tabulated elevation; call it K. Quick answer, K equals 3.6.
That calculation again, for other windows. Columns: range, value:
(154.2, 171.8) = 2.63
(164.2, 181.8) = 2.87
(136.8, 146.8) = 3.34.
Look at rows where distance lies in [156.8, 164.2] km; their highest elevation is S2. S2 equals 2.9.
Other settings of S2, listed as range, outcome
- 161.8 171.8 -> 3.53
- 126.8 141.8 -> 3.94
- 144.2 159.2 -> 3.59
